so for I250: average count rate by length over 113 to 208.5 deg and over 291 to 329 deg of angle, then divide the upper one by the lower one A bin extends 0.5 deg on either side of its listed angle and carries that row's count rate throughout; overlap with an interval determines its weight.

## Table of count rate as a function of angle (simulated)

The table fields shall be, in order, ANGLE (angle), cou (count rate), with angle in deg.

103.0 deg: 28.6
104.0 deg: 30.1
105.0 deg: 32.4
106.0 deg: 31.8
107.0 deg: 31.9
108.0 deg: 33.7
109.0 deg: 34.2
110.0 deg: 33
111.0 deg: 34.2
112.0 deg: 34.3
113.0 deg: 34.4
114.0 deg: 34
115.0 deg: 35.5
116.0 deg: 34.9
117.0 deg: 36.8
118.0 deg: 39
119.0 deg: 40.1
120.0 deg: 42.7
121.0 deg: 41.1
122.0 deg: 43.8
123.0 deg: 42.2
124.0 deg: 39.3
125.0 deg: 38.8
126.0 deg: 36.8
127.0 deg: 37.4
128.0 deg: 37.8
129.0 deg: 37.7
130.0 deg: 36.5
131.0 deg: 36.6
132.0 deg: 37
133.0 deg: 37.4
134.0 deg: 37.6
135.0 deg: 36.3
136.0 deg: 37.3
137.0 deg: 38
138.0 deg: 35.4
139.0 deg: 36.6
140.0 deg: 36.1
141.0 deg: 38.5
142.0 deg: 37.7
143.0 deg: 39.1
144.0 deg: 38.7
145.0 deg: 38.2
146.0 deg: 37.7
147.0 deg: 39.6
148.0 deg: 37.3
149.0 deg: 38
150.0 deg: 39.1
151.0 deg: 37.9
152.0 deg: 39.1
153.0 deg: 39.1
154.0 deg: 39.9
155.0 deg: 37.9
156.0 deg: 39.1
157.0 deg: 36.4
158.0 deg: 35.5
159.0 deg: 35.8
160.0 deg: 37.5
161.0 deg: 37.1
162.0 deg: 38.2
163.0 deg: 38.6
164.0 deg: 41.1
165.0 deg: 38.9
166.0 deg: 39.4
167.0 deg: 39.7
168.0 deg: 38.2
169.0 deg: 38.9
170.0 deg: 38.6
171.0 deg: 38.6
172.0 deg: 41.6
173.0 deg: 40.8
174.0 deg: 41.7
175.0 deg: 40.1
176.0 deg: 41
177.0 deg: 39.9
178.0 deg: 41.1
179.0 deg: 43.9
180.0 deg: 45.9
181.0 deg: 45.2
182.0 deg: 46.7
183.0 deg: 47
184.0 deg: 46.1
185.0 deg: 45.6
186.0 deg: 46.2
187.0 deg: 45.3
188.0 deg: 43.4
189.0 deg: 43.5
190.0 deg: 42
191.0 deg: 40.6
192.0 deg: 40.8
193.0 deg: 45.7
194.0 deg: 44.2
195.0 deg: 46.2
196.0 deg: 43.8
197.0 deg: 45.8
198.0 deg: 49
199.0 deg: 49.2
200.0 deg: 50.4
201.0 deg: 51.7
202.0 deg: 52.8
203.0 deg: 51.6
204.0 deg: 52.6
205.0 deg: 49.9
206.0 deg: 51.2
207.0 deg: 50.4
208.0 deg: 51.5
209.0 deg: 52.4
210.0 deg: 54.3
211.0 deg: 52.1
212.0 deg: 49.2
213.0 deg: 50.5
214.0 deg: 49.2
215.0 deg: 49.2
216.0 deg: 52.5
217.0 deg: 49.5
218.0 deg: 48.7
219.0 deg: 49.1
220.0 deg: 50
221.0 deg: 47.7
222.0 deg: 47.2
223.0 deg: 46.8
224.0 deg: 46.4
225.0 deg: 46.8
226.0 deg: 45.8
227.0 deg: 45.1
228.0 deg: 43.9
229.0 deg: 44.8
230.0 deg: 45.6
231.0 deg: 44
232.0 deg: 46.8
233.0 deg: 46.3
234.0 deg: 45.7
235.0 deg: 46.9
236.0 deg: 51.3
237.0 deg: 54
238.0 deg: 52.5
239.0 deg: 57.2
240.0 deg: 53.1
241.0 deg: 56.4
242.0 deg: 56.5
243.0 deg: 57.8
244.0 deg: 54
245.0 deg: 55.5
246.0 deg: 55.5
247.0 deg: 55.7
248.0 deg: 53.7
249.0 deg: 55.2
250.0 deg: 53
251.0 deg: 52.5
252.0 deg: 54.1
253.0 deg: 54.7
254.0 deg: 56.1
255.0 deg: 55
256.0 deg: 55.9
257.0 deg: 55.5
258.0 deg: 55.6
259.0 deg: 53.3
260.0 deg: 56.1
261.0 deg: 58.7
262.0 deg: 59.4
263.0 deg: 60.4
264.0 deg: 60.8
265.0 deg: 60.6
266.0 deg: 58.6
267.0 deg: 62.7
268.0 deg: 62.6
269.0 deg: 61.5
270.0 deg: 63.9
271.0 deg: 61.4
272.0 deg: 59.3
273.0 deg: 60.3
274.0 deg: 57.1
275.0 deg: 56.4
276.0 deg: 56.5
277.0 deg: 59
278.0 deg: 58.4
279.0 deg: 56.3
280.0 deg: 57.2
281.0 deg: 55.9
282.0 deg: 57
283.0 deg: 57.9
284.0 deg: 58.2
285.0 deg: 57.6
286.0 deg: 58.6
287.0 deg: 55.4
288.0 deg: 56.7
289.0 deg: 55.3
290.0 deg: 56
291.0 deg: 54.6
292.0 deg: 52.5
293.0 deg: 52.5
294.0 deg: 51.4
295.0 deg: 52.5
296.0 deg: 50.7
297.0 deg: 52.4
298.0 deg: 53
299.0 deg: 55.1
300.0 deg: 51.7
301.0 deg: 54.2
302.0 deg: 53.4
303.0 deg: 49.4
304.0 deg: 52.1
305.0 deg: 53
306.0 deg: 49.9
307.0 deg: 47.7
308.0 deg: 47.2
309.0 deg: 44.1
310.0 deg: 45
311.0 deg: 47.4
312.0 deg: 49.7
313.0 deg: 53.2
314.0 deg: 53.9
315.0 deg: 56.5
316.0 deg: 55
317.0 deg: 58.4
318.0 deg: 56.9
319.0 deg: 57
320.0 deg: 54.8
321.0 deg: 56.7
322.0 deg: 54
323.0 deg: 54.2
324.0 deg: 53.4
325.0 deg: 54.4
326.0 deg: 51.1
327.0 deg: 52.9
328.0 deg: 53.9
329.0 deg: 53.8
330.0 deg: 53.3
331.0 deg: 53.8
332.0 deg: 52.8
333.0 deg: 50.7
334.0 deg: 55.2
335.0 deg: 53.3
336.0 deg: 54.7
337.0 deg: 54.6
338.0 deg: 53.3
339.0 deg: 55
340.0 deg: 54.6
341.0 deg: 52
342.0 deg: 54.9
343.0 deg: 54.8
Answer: 1.28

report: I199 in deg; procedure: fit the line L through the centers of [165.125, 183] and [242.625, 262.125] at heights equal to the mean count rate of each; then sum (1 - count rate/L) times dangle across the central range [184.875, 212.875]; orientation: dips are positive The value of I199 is -1.3 deg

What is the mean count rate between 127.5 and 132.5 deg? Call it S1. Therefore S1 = 37.1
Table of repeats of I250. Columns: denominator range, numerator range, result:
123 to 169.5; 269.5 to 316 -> 1.43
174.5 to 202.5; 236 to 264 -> 1.23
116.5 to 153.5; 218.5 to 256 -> 1.33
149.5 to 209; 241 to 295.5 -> 1.32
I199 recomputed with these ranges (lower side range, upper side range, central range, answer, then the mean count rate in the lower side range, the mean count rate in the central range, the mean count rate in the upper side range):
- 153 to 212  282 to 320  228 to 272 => -5.0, 43.8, 54.8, 53.2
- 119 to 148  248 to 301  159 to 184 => 1.4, 38.3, 40.8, 56.5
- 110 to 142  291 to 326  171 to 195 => -0.7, 37.5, 43.4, 52.5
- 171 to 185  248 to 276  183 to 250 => 0.7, 43.1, 49.2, 57.7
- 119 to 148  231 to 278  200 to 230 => 0.4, 38.3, 49.4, 55.9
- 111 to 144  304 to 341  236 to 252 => -2.7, 37.7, 54.7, 52.9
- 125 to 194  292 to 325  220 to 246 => -2.1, 39.7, 49.6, 52.4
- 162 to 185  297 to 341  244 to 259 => -2.3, 41.5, 54.8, 52.9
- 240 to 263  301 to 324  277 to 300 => -0.7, 55.5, 55.2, 52.3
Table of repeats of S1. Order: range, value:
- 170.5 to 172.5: 40.1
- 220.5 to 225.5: 47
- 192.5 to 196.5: 45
